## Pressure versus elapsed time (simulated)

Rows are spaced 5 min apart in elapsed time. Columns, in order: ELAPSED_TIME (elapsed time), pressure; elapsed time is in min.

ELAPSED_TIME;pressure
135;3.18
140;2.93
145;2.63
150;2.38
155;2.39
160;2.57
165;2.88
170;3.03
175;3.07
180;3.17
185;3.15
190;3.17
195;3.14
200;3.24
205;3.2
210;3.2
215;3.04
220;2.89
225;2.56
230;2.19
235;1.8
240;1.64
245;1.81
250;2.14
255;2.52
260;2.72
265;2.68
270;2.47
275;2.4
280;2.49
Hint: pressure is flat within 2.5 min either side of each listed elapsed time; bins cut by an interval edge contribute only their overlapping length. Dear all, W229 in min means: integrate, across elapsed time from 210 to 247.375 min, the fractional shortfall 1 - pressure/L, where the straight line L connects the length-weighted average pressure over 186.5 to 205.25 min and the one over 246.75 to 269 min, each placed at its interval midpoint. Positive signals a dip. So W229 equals 6.6 min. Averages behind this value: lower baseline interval 3.18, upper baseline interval 2.49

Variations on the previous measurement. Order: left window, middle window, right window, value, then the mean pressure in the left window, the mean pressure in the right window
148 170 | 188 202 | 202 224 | -1.34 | 2.61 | 3.05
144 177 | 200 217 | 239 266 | -4.73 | 2.71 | 2.26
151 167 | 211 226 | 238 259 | -4.26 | 2.58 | 2.09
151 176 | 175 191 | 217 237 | -3.10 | 2.75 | 2.39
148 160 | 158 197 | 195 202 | -2.67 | 2.42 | 3.2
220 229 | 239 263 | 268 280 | 2.86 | 2.59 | 2.45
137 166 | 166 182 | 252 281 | -2.81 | 2.63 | 2.54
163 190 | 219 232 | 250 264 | 1.09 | 3.07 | 2.54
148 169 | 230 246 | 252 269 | 4.87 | 2.59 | 2.61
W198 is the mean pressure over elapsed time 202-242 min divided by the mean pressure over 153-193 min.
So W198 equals 0.9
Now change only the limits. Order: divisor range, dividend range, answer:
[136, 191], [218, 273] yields 0.81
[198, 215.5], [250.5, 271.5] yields 0.80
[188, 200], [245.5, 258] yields 0.71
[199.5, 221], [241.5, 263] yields 0.73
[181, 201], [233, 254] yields 0.60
